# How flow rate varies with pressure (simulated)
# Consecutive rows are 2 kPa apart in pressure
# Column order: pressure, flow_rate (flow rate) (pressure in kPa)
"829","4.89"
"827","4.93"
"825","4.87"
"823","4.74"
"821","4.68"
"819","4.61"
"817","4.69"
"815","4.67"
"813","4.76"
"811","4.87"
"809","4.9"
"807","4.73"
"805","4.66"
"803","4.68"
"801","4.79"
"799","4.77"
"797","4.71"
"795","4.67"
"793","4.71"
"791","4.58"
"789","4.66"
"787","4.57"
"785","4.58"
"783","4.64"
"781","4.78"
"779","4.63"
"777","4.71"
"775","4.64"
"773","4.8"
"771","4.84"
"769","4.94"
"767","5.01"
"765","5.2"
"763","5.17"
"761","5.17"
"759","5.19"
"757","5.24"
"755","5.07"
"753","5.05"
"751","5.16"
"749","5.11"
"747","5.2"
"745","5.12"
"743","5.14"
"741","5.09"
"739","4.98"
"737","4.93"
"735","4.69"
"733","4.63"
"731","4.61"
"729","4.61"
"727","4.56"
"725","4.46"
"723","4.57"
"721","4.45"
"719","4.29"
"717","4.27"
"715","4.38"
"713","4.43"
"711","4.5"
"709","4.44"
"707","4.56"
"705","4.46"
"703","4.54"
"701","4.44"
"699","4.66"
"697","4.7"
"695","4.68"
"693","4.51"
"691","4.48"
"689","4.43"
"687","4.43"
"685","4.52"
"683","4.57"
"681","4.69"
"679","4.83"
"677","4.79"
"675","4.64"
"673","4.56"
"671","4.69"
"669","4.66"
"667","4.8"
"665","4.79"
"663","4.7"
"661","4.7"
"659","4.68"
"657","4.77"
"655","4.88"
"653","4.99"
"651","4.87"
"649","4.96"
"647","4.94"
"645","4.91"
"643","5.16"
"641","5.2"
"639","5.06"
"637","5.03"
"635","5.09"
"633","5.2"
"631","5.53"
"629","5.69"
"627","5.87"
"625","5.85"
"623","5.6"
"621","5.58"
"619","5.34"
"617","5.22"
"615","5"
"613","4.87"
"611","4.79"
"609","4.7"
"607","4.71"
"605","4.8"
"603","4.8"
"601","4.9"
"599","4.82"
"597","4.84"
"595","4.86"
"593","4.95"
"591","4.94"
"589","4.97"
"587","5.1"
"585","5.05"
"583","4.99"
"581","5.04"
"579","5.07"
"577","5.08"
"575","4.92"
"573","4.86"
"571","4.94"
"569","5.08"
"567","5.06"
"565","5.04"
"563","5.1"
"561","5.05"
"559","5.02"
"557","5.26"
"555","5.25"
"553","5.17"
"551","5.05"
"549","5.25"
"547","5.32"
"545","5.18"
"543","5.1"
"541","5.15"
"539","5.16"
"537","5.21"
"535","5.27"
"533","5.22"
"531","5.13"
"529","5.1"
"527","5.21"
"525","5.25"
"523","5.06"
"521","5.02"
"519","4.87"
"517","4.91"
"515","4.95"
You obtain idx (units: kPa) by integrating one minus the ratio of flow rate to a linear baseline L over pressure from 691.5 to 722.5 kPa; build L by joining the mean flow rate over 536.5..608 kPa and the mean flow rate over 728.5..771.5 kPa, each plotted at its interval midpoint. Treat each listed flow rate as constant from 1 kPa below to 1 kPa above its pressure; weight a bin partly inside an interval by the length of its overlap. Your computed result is 3.3 kPa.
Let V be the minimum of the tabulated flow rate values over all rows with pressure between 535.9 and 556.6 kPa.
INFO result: 5.05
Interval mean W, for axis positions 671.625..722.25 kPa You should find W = 4.53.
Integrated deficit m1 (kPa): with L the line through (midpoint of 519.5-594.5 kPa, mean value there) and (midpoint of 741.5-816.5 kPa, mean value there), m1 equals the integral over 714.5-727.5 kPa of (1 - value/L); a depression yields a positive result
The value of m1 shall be 1.3 kPa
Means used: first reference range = 5.09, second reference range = 4.87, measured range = 4.42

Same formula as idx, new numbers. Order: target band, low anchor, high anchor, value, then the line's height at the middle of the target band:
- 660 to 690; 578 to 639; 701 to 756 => 1.43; 4.89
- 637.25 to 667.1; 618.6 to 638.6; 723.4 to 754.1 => 2.48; 5.34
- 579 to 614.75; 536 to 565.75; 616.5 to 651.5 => 2.27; 5.23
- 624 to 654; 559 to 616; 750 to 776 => -1.53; 4.97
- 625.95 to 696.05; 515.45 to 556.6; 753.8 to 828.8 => 1.61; 4.98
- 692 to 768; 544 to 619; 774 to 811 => 0.23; 4.79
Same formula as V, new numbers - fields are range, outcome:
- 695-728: 4.27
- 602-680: 4.56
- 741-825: 4.57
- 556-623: 4.7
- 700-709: 4.44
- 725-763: 4.46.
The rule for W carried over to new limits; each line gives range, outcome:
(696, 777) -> 4.78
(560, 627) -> 5.04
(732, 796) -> 4.9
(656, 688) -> 4.68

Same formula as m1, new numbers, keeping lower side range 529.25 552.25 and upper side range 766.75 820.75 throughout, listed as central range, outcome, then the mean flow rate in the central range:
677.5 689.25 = 0.8 kPa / 4.6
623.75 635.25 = -1.3 kPa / 5.57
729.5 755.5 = -0.9 kPa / 4.97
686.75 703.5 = 1.2 kPa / 4.55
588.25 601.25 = 0.5 kPa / 4.9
